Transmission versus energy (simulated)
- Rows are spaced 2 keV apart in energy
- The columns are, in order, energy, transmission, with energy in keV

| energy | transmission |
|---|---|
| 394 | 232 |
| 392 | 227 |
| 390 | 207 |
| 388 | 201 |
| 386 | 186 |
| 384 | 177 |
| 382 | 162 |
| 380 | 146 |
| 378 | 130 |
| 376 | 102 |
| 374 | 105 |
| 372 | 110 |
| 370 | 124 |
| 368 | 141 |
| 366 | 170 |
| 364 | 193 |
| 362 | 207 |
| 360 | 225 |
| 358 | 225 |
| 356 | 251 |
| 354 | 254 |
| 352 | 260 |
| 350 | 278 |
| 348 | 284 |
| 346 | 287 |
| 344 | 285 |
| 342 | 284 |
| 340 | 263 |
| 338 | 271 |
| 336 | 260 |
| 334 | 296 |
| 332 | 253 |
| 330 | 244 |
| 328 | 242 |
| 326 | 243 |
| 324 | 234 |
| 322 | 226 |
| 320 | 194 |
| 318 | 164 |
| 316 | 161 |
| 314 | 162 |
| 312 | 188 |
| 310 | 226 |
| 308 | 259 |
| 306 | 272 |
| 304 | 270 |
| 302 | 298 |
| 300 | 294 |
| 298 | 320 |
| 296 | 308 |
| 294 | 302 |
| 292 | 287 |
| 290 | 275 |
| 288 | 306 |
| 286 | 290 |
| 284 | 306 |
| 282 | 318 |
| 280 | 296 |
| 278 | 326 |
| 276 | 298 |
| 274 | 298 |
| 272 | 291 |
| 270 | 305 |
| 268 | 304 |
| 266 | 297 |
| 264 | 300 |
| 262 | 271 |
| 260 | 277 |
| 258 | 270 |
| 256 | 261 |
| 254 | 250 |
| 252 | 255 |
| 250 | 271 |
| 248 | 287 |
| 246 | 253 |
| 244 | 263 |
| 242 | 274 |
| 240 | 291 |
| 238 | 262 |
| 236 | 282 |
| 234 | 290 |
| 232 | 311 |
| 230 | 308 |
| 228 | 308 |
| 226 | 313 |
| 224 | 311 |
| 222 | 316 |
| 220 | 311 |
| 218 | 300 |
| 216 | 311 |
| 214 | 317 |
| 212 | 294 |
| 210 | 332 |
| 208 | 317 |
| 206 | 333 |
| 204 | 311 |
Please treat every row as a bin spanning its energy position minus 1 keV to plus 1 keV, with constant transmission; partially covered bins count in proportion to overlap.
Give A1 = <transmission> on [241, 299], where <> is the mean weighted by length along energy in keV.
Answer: 288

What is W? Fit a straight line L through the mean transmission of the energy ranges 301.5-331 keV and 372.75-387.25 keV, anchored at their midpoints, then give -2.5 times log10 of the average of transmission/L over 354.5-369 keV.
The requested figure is -0.208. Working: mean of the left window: 224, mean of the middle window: 204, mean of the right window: 144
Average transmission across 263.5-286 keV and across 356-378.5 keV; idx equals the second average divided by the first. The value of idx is 0.54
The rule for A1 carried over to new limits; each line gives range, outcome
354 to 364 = 226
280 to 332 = 256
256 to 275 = 289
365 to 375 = 130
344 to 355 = 274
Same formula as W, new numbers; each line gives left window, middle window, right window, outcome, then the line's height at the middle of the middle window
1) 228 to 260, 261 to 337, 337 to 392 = -0.100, 244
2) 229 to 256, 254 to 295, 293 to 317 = -0.108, 265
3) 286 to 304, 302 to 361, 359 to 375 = -0.111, 227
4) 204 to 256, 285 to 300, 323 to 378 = -0.158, 258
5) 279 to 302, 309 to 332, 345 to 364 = 0.297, 276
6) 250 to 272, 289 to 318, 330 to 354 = 0.083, 276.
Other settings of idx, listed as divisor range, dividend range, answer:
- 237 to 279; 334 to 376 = 0.79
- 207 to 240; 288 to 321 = 0.82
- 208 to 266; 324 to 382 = 0.75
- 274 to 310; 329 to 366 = 0.87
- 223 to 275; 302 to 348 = 0.85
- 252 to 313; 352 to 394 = 0.63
